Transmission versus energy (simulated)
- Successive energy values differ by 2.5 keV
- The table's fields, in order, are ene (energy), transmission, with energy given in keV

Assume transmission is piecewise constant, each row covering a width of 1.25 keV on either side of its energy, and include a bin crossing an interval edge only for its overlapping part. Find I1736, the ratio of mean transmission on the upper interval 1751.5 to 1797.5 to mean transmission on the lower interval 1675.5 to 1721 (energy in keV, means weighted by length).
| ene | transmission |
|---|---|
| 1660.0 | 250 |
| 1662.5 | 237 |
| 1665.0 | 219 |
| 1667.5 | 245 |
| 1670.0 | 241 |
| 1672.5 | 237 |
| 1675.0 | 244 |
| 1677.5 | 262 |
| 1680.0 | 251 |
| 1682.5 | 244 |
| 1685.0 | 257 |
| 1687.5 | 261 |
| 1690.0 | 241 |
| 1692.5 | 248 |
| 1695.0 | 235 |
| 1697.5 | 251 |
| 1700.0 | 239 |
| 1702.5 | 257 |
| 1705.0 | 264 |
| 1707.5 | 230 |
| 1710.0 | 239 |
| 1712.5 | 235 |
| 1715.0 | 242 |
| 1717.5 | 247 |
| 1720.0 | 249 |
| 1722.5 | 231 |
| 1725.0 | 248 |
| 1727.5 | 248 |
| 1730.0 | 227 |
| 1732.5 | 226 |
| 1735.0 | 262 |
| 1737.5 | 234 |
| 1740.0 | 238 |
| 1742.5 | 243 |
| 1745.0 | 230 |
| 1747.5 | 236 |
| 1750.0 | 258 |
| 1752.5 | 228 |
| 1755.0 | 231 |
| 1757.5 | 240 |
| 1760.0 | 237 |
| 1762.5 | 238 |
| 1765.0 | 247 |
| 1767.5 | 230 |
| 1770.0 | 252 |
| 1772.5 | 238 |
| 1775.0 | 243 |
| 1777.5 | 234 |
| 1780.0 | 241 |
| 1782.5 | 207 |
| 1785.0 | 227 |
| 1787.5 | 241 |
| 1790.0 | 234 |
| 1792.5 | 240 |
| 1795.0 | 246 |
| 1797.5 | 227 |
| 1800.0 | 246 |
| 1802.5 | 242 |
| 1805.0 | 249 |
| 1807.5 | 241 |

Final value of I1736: 1.0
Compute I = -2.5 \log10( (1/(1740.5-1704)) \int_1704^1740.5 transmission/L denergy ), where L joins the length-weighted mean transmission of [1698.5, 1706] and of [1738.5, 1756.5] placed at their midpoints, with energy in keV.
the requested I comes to 0.02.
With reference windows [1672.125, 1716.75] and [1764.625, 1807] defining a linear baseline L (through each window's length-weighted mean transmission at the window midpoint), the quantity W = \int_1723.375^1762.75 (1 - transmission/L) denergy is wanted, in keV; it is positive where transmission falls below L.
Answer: 0.5 keV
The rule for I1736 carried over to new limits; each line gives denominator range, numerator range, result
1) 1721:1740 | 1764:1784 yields 0.99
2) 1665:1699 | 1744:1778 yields 0.97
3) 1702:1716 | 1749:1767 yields 0.98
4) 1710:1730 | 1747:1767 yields 0.99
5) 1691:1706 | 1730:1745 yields 0.96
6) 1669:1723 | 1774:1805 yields 0.96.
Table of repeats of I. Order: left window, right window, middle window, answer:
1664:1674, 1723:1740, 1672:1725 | -0.04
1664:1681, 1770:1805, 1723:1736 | -0.01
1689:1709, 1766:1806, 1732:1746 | 0.01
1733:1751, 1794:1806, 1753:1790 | 0.03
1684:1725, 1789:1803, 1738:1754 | 0.02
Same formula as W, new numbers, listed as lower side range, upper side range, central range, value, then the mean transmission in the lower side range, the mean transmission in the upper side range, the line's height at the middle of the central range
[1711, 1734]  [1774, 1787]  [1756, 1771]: -0.45 keV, 239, 231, 233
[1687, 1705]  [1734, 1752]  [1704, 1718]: 0.22 keV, 248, 242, 246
